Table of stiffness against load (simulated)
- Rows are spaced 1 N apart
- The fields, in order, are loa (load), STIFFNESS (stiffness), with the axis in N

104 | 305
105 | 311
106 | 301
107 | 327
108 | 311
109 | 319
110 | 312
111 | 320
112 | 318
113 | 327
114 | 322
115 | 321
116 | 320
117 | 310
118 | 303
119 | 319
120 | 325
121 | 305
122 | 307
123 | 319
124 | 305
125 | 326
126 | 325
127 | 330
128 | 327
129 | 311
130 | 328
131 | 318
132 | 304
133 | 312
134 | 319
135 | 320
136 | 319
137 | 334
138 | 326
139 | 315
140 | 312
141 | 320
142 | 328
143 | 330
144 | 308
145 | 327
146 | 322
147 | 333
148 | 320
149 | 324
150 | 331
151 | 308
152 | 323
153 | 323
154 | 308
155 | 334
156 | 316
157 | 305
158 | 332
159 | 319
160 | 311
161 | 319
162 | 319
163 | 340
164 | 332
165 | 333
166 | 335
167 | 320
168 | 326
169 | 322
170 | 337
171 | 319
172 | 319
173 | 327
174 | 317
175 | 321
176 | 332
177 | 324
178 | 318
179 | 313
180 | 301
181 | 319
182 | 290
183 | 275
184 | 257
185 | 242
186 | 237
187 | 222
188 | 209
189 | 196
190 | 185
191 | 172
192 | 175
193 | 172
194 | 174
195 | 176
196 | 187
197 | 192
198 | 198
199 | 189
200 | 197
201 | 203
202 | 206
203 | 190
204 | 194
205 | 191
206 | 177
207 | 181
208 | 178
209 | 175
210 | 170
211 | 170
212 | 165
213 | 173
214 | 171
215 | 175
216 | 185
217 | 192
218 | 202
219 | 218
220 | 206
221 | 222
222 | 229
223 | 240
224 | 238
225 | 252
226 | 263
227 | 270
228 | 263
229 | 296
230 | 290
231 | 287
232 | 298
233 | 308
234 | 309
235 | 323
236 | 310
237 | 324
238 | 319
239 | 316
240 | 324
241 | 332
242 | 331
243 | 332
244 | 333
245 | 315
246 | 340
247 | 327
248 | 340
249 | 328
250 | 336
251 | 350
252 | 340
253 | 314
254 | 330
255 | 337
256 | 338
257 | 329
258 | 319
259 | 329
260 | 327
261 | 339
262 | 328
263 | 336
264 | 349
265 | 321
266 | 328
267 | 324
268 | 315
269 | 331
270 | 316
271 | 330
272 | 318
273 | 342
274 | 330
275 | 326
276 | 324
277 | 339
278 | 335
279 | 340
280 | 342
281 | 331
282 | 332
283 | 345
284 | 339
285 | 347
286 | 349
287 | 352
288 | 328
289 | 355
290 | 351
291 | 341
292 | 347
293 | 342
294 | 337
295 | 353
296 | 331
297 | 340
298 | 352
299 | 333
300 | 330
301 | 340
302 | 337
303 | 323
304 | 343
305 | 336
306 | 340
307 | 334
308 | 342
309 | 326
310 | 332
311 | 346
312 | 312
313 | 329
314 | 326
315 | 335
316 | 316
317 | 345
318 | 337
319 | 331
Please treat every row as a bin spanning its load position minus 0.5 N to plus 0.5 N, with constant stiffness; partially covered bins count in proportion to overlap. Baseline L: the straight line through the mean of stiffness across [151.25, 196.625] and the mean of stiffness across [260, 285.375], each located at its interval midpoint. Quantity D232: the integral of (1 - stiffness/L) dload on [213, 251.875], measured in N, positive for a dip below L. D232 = 4.1 N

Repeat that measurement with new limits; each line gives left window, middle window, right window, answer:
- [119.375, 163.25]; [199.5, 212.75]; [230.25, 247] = 5.60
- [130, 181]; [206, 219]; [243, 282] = 5.85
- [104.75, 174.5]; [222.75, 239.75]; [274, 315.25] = 2.09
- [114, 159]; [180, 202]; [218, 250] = 6.50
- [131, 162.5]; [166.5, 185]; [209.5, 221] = -3.36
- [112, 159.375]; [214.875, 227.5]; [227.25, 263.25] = 3.83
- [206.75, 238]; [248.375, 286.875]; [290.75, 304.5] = -4.53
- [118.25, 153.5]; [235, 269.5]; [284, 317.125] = 0.37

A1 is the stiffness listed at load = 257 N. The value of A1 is 329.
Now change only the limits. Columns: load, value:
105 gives 311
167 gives 320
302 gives 337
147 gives 333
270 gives 316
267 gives 324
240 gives 324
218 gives 202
